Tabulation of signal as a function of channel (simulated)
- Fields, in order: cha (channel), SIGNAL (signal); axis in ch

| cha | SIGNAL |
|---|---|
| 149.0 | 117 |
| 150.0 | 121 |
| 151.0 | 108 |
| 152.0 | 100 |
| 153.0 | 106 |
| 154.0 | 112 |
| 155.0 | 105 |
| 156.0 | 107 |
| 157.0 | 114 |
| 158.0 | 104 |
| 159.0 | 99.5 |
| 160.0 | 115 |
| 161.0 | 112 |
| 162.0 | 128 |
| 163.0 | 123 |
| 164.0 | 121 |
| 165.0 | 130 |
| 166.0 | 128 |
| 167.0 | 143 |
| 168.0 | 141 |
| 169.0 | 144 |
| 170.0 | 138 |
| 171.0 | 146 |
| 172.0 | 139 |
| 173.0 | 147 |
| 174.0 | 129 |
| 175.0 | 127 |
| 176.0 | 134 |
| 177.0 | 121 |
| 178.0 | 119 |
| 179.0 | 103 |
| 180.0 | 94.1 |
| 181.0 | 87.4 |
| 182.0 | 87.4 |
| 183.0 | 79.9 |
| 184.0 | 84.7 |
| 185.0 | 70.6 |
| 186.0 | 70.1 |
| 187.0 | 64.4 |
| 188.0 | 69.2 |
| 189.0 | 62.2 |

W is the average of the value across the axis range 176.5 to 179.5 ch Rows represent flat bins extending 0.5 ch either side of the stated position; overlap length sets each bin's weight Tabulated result 114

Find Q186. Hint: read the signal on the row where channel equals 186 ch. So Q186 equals 70.1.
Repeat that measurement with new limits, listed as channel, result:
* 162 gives 128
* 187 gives 64.4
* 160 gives 115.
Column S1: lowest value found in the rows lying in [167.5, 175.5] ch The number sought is 127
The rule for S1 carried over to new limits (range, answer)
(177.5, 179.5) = 103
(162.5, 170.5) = 121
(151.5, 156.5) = 100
